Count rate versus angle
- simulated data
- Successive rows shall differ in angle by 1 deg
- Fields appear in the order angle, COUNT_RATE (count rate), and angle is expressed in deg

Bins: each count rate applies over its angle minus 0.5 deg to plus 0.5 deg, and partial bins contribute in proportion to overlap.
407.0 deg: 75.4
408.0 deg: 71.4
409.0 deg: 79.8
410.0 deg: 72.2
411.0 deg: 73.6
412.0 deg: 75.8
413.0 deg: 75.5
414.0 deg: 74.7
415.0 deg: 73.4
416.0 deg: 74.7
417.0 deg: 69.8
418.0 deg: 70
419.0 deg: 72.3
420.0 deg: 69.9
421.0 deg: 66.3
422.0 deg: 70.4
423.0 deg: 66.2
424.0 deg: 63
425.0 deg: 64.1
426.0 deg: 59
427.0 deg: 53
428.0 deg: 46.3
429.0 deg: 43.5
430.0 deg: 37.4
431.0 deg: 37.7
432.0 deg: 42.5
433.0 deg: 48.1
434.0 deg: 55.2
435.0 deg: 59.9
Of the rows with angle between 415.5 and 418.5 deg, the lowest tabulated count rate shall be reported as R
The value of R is 69.8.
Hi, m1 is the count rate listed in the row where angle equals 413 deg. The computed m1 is 75.5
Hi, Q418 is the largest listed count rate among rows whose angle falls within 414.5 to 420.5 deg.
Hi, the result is 74.7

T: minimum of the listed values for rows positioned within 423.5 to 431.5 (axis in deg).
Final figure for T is 37.4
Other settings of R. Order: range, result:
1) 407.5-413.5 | 71.4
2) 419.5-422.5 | 66.3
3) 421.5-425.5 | 63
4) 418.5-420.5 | 69.9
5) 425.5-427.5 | 53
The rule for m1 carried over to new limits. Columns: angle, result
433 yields 48.1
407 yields 75.4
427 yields 53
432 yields 42.5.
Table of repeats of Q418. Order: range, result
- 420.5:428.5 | 70.4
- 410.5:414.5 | 75.8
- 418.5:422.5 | 72.3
